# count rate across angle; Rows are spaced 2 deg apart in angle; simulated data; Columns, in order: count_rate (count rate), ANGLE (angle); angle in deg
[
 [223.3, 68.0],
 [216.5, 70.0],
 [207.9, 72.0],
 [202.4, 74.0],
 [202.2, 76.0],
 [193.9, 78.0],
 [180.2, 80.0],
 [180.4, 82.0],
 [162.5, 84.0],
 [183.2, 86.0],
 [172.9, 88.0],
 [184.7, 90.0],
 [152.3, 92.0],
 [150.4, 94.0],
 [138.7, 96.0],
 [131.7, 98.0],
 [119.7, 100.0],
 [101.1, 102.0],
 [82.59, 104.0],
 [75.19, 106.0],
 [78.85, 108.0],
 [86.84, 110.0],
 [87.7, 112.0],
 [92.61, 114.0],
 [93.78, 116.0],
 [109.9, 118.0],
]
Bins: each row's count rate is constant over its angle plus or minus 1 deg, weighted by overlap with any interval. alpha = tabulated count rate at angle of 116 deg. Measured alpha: 93.78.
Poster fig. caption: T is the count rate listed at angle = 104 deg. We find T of 82.59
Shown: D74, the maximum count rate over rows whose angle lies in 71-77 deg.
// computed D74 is 207.9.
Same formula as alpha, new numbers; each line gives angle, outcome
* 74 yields 202.4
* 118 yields 109.9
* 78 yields 193.9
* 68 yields 223.3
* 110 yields 86.84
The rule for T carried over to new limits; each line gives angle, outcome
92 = 152.3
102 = 101.1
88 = 172.9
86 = 183.2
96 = 138.7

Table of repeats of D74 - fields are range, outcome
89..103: 184.7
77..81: 193.9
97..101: 131.7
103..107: 82.59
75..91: 202.2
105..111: 86.84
